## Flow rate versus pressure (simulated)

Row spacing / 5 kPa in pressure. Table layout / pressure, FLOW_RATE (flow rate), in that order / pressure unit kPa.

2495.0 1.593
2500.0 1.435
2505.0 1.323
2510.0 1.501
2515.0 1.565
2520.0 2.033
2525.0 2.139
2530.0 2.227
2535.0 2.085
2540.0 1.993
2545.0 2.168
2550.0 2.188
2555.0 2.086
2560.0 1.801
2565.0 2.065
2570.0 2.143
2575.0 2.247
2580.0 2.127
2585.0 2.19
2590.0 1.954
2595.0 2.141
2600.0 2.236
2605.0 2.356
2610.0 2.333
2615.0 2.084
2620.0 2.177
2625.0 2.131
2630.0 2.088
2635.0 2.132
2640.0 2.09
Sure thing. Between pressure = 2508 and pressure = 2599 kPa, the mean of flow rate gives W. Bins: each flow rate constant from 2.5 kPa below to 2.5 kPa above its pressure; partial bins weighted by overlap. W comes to 2.04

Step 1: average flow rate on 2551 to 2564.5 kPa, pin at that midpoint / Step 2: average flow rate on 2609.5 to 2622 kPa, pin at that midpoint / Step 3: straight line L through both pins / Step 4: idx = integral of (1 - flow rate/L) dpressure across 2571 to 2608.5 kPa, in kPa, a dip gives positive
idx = -1.6 kPa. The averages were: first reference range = 1.99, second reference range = 2.18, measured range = 2.18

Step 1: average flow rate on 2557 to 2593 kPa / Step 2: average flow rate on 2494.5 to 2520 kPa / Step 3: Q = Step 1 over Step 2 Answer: 1.36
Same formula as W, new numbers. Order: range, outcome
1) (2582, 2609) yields 2.18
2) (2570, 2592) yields 2.14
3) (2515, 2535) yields 2.06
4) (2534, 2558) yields 2.1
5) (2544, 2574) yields 2.08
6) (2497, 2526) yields 1.64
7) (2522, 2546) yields 2.12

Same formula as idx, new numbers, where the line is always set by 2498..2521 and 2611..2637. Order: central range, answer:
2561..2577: -2.3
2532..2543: -2.4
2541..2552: -2.6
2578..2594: -1.3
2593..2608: -1.8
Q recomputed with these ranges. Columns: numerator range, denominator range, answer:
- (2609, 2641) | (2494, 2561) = 1.14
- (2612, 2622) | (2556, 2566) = 1.10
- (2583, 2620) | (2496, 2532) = 1.26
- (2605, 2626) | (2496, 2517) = 1.51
